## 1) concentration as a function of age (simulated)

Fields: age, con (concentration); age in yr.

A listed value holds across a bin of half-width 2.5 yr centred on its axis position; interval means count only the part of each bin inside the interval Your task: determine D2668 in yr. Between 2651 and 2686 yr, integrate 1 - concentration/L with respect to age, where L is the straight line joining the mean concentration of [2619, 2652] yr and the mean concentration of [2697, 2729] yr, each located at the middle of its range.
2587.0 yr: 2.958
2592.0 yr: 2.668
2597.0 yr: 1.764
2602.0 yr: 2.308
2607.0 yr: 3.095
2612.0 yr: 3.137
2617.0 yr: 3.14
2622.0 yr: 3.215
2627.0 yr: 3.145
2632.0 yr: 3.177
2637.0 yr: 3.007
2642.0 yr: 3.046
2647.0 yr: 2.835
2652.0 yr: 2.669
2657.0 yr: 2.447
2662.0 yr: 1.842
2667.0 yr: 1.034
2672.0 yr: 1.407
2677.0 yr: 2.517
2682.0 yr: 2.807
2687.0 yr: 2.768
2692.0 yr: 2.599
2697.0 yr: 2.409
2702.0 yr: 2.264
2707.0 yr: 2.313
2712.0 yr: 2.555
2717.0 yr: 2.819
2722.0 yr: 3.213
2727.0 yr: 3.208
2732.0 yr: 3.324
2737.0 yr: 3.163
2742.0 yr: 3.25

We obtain 9.5 yr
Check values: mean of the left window 3.04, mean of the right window 2.7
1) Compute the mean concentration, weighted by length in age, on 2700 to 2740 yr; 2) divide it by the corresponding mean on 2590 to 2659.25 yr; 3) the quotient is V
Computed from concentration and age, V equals 1.0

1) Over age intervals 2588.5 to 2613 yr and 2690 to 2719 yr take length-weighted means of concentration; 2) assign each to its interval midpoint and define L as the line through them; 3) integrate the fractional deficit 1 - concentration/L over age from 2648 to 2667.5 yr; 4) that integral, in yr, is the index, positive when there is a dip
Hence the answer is 2.8 yr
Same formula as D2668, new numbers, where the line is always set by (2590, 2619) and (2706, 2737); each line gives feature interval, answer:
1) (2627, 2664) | 0.2 yr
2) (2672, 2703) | 4.2 yr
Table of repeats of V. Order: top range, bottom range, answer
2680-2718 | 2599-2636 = 0.85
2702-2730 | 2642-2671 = 1.26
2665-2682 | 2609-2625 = 0.58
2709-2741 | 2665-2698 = 1.37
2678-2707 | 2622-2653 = 0.84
